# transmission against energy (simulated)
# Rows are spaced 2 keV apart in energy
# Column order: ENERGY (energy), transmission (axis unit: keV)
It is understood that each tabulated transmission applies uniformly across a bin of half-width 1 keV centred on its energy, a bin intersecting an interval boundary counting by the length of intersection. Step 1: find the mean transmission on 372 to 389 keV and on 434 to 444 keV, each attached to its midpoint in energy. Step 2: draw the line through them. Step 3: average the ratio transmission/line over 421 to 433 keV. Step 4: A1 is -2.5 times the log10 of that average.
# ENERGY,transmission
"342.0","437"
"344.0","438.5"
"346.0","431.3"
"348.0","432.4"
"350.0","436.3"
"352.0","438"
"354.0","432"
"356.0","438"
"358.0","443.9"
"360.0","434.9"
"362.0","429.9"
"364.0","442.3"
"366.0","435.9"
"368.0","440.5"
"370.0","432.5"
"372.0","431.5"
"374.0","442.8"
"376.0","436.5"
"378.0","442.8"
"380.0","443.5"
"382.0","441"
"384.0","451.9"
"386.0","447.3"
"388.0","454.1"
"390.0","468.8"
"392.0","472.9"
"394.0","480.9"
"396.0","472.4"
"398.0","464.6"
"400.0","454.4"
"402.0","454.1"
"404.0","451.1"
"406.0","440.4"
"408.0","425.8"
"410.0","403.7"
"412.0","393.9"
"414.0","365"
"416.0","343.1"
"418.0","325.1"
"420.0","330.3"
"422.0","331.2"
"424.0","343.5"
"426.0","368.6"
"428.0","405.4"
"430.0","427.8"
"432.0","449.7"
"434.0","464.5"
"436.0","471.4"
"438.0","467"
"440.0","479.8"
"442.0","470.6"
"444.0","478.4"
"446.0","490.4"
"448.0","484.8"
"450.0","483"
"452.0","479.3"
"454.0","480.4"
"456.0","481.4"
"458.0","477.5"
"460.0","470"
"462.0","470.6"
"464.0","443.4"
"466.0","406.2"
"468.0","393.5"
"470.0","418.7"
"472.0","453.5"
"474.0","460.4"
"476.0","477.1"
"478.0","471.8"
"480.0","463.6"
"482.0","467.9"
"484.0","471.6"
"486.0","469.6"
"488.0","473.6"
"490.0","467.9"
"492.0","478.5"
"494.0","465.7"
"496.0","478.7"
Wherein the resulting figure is 0.20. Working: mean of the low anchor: 444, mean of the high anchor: 472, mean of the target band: 388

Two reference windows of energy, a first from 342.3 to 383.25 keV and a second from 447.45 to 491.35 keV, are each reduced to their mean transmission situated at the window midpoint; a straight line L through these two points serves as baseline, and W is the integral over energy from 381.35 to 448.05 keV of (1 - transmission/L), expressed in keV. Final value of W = 2.7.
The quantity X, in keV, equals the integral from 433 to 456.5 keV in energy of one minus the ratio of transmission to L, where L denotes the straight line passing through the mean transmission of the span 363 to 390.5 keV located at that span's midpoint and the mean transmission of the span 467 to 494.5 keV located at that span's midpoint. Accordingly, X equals -1.23 keV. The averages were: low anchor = 443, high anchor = 459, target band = 478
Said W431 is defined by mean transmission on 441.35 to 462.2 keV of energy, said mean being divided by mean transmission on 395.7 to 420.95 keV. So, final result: 1.2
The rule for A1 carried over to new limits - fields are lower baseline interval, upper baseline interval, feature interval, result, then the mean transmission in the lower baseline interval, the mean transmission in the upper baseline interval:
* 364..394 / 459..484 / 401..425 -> 0.17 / 447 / 451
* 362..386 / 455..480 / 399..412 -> 0.02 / 440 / 452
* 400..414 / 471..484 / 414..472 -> 0.04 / 426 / 466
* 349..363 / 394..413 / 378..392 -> -0.03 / 436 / 442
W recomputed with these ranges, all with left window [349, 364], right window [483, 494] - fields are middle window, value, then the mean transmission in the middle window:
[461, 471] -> 0.8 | 426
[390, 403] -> -0.6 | 467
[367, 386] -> 0.1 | 441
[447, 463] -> -0.5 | 478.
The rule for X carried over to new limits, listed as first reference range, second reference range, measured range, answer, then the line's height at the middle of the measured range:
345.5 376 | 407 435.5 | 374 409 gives -3.6 keV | 411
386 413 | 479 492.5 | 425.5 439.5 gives 0.5 keV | 457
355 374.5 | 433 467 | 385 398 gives -0.5 keV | 448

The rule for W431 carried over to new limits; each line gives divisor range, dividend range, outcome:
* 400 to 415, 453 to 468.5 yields 1.08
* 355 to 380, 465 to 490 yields 1.03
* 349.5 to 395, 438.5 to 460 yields 1.08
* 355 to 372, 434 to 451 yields 1.09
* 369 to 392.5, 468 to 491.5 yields 1.03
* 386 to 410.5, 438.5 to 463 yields 1.05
